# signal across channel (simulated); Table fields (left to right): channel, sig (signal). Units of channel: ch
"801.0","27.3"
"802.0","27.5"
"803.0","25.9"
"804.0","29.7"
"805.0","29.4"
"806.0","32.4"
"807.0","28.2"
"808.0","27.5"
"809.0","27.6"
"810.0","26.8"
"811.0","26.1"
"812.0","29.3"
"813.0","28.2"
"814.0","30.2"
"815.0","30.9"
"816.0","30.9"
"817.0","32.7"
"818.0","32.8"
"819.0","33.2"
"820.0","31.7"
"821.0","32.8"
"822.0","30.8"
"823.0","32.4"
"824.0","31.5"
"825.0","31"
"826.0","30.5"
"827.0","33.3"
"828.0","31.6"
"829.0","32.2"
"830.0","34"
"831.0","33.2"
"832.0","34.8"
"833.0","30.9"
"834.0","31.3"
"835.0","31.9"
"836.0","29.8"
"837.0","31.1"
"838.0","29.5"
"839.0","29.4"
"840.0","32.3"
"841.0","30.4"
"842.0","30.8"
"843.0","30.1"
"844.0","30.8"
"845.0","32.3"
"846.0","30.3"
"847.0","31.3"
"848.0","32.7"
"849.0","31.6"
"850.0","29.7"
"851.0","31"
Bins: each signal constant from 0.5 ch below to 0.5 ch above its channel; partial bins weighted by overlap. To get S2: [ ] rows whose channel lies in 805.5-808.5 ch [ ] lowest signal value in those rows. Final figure 27.5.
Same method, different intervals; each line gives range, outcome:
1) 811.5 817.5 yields 28.2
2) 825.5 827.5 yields 30.5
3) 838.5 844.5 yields 29.4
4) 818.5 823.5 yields 30.8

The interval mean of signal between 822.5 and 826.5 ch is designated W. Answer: 31.4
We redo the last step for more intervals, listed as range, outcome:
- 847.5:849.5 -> 32.2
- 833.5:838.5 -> 30.7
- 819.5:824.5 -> 31.8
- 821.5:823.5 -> 31.6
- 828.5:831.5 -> 33.1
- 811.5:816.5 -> 29.9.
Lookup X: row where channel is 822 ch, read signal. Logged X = 30.8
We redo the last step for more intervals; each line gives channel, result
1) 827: 33.3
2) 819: 33.2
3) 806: 32.4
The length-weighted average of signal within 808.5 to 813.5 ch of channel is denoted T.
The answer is 27.6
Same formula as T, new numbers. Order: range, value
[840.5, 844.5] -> 30.5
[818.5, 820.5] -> 32.5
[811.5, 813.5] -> 28.8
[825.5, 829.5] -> 31.9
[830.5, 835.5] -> 32.4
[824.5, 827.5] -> 31.6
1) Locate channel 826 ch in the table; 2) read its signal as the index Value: 30.5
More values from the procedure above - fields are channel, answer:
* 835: 31.9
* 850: 29.7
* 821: 32.8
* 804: 29.7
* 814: 30.2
